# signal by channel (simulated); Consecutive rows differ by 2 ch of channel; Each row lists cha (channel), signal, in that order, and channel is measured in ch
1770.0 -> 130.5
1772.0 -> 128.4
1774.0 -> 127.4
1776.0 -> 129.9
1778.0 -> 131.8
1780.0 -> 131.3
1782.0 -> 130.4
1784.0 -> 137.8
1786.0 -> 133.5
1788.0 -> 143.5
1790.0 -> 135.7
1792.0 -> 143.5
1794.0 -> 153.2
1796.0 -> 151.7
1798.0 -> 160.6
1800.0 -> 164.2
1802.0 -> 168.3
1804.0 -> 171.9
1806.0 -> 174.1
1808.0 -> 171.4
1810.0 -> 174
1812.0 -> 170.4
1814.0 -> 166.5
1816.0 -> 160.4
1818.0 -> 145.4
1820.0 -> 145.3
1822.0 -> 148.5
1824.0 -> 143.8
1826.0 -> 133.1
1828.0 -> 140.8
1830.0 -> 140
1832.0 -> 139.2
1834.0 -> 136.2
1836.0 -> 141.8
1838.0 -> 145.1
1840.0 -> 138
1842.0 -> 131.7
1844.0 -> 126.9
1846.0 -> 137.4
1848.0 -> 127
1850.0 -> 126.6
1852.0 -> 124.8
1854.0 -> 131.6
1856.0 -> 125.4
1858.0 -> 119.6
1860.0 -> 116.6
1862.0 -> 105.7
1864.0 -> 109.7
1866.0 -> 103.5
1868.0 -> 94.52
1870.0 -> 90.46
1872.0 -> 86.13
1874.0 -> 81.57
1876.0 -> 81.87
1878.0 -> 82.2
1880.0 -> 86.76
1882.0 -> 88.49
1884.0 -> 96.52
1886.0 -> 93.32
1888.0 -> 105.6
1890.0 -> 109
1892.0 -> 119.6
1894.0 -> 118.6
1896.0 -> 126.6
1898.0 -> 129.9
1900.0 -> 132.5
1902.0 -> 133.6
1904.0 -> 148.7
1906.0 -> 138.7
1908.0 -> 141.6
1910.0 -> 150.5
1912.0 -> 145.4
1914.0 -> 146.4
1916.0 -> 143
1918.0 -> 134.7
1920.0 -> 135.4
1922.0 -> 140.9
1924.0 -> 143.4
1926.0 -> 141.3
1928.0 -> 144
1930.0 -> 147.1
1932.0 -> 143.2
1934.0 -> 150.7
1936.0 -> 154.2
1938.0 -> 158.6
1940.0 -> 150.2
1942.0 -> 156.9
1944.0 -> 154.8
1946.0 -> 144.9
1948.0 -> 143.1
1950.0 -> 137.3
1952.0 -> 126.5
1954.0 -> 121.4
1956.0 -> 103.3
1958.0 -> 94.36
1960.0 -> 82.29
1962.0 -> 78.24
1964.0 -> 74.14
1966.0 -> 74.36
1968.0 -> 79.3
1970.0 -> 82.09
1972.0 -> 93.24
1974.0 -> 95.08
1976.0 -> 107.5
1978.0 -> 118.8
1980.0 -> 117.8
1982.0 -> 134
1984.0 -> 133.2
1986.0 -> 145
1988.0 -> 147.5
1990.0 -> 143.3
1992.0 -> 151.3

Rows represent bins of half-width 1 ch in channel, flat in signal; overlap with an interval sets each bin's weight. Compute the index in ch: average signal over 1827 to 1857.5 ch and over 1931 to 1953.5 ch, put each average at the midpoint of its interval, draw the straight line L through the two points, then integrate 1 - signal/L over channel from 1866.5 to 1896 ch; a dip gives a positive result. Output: 9.0 ch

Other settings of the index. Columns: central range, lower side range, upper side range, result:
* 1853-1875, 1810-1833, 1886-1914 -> 5.27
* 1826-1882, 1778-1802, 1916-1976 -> 7.87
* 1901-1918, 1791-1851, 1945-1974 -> -3.40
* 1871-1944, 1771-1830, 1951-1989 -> -4.49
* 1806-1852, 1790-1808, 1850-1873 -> -2.94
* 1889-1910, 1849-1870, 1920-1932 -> 0.13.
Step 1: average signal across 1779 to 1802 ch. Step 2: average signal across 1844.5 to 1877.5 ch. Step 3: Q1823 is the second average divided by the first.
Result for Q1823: 0.76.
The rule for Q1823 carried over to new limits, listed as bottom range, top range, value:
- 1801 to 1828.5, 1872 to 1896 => 0.62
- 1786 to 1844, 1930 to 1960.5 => 0.90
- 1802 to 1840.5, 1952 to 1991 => 0.70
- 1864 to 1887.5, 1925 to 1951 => 1.63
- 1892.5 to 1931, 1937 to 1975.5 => 0.81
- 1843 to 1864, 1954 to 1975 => 0.71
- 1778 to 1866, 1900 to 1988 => 0.90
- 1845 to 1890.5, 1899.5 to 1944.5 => 1.38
